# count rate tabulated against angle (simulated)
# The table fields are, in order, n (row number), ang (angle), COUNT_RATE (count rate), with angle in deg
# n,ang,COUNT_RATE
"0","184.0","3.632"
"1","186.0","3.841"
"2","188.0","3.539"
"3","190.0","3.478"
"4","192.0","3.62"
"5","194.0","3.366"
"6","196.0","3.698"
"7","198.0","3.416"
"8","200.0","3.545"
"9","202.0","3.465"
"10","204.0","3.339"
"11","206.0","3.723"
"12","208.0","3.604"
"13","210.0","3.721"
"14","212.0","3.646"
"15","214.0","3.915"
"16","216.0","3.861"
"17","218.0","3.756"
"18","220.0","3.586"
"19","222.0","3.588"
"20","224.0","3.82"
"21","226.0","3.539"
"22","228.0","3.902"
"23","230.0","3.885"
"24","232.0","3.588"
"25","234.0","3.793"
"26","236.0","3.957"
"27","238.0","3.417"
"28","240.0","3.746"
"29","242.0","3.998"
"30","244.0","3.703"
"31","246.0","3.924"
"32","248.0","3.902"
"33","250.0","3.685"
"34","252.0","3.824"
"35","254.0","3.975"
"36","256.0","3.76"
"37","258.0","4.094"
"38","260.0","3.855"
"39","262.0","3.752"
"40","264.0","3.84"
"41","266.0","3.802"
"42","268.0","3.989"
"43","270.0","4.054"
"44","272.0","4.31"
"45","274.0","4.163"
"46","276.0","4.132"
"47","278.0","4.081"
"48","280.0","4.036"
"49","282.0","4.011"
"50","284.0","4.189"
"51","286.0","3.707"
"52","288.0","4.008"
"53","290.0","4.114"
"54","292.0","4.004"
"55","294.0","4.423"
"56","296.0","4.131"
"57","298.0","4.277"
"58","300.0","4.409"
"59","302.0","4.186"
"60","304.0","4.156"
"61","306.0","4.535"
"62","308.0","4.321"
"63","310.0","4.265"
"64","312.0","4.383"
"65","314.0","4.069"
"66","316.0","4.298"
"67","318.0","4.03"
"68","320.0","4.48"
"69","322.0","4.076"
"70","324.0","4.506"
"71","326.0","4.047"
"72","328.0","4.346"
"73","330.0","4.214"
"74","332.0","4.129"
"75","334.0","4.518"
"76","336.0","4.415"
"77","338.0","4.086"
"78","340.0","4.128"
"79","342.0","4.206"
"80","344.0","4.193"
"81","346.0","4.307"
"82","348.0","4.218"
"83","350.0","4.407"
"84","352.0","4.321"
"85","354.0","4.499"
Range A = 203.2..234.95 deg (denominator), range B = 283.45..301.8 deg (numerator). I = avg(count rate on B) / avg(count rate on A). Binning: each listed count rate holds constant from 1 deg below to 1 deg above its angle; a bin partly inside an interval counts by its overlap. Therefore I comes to 1.12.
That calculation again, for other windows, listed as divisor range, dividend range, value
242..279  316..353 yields 1.08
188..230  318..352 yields 1.17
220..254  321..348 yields 1.13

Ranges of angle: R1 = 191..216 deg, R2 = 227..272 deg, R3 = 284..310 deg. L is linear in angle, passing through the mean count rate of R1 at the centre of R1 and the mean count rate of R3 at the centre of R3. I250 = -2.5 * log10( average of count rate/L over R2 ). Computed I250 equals 0.01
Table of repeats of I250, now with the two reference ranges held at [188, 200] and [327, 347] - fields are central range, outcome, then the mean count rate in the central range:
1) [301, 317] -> -0.04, 4.28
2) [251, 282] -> -0.02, 3.98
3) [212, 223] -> -0.03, 3.73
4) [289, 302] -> -0.05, 4.22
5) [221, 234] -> -0.01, 3.73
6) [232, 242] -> 0.00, 3.74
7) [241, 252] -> -0.01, 3.84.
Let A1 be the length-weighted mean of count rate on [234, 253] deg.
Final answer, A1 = 3.79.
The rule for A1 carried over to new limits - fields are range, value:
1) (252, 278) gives 3.98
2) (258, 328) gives 4.14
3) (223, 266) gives 3.81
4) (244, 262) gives 3.86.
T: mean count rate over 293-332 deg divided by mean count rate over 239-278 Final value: 1.09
